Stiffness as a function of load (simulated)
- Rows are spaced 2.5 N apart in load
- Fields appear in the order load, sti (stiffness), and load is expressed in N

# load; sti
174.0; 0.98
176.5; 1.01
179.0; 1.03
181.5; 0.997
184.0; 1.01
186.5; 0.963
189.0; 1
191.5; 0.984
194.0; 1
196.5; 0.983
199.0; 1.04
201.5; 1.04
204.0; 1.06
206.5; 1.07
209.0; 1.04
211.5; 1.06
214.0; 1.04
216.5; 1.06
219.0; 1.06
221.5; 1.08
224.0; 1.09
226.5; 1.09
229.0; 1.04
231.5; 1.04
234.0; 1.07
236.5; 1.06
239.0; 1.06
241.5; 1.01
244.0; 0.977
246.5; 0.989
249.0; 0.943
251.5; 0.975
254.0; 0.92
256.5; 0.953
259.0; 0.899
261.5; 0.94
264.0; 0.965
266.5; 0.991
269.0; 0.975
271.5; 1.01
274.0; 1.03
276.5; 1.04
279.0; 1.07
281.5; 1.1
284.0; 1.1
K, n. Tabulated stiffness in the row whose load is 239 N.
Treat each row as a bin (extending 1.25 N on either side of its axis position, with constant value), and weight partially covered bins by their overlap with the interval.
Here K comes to 1.06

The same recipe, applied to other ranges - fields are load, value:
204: 1.06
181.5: 0.997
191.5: 0.984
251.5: 0.975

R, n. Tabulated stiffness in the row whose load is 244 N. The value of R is 0.977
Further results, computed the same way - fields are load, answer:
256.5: 0.953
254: 0.92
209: 1.04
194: 1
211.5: 1.06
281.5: 1.1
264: 0.965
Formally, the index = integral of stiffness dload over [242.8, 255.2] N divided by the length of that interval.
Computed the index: 0.961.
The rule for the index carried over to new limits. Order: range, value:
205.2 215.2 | 1.05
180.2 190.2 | 0.993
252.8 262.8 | 0.928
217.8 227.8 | 1.08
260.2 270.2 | 0.967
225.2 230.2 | 1.07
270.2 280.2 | 1.04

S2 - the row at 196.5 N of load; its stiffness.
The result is 0.983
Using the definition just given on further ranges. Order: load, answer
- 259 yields 0.899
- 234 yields 1.07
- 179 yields 1.03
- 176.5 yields 1.01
